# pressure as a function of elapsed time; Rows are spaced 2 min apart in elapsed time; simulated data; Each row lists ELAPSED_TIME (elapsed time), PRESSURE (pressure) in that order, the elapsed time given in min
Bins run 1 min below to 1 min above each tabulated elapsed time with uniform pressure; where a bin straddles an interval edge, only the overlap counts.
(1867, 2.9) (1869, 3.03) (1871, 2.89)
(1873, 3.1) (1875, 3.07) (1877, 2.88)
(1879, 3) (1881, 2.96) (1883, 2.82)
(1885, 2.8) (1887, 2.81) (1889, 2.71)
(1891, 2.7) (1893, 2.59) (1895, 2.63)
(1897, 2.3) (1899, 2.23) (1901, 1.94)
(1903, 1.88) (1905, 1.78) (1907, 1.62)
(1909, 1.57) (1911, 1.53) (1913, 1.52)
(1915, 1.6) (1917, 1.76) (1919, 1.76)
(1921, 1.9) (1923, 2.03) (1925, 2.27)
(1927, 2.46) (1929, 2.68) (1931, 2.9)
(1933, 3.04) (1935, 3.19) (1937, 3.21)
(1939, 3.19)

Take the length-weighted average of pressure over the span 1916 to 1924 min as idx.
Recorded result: 1.86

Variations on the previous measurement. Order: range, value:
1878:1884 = 2.93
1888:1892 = 2.71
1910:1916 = 1.55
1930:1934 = 2.97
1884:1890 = 2.77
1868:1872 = 2.96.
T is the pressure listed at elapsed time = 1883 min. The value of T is 2.82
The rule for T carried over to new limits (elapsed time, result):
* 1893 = 2.59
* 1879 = 3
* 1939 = 3.19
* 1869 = 3.03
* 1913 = 1.52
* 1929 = 2.68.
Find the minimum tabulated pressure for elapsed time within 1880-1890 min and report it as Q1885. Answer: 2.71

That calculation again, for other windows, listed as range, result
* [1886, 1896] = 2.59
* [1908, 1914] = 1.52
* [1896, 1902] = 1.94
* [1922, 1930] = 2.03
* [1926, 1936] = 2.46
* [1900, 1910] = 1.57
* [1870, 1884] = 2.82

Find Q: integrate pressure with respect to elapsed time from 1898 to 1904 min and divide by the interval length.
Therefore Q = 2.02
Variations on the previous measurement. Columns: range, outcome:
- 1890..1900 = 2.49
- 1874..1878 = 2.97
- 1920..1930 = 2.27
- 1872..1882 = 3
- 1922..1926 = 2.15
